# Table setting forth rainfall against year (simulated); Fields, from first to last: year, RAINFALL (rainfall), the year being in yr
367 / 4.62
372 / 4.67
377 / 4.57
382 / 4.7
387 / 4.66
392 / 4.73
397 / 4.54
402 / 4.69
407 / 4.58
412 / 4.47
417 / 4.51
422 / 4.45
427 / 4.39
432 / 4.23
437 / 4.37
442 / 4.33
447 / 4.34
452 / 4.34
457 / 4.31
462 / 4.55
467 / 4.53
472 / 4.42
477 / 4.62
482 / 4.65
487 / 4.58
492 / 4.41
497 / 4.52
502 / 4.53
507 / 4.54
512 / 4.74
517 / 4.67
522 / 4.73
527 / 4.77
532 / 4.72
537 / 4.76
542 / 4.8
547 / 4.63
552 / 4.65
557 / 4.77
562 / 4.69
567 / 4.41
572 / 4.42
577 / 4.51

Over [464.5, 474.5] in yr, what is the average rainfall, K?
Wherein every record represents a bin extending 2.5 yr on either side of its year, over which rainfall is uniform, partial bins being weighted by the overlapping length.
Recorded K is 4.47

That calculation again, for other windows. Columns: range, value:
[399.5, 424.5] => 4.54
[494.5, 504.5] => 4.53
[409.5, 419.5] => 4.49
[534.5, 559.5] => 4.72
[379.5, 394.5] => 4.7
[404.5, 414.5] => 4.53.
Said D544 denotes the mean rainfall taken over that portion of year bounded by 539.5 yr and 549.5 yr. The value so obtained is 4.71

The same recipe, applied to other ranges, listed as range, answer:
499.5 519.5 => 4.62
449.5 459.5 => 4.33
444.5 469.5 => 4.41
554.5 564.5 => 4.73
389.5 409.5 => 4.64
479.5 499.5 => 4.54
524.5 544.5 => 4.76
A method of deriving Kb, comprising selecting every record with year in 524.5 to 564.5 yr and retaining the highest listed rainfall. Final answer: 4.8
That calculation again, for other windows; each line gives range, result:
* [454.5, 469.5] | 4.55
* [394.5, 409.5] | 4.69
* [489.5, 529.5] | 4.77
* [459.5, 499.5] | 4.65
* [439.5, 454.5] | 4.34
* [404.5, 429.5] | 4.58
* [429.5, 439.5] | 4.37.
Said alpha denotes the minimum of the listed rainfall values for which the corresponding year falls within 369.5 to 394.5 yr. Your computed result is 4.57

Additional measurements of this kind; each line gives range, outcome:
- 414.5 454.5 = 4.23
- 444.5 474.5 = 4.31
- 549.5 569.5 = 4.41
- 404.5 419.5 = 4.47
